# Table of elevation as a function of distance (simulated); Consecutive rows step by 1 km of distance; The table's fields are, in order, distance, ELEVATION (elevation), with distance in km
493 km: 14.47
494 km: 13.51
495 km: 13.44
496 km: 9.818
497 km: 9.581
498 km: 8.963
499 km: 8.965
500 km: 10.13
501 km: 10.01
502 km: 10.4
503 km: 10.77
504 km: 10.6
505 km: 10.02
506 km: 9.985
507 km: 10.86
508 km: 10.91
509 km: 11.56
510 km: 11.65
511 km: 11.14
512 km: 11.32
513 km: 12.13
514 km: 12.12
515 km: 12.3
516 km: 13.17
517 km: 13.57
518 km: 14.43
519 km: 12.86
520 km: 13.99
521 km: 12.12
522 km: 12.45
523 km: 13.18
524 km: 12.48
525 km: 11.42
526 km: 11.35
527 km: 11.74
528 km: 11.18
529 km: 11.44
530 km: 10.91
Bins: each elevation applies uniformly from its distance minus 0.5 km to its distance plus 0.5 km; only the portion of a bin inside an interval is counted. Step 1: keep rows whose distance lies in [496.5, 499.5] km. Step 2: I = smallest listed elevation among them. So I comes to 8.963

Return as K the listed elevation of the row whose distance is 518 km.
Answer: 14.43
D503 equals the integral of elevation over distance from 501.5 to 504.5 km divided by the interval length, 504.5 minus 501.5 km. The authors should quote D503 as 10.6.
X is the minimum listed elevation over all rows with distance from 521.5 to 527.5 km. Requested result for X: 11.35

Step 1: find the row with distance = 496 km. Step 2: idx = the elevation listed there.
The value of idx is 9.818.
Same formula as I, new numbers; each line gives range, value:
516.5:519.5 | 12.86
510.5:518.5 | 11.14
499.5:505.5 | 10.01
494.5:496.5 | 9.818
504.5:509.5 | 9.985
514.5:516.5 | 12.3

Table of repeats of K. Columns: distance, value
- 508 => 10.91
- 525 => 11.42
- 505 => 10.02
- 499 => 8.965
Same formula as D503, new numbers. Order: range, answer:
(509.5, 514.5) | 11.7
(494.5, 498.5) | 10.5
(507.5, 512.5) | 11.3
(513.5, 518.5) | 13.1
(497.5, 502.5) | 9.69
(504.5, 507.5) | 10.3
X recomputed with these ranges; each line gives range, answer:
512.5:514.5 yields 12.12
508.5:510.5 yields 11.56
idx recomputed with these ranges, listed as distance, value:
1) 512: 11.32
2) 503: 10.77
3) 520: 13.99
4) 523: 13.18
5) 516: 13.17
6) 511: 11.14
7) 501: 10.01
